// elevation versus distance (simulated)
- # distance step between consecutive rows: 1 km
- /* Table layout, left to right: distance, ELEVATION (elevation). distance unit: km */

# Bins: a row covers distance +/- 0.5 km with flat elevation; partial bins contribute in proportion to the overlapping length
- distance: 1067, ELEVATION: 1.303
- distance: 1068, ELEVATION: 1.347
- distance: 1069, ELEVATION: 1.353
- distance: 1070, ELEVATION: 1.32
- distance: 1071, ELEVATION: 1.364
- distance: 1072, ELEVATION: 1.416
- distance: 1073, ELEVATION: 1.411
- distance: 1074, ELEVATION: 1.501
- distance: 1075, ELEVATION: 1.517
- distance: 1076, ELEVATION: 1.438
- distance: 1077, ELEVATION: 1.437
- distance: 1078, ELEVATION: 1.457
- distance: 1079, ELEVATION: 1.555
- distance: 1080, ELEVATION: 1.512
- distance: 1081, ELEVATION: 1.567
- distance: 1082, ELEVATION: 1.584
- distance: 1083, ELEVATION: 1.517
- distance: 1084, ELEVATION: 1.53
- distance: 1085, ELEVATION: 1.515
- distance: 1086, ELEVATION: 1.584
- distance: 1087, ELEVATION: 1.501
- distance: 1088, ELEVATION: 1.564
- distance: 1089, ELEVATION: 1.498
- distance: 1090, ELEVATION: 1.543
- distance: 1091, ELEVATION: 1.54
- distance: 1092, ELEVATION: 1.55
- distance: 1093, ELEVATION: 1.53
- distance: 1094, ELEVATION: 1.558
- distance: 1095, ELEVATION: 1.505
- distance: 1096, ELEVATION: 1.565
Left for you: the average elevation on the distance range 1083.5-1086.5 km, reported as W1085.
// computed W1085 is 1.54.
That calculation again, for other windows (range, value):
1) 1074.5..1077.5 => 1.46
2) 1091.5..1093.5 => 1.54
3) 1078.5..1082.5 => 1.55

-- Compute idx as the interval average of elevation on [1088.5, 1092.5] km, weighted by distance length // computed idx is 1.53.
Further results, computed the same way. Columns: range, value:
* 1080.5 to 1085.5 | 1.54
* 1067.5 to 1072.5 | 1.36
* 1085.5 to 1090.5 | 1.54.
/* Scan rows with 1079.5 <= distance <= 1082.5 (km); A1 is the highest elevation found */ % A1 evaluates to 1.584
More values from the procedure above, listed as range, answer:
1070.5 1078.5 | 1.517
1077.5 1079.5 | 1.555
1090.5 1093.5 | 1.55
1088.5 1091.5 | 1.543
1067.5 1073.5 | 1.416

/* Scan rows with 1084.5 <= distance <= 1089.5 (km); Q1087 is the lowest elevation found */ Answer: 1.498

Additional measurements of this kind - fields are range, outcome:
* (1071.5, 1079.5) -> 1.411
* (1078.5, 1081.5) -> 1.512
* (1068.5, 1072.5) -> 1.32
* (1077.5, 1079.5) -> 1.457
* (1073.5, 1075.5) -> 1.501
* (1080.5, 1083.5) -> 1.517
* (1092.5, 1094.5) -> 1.53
